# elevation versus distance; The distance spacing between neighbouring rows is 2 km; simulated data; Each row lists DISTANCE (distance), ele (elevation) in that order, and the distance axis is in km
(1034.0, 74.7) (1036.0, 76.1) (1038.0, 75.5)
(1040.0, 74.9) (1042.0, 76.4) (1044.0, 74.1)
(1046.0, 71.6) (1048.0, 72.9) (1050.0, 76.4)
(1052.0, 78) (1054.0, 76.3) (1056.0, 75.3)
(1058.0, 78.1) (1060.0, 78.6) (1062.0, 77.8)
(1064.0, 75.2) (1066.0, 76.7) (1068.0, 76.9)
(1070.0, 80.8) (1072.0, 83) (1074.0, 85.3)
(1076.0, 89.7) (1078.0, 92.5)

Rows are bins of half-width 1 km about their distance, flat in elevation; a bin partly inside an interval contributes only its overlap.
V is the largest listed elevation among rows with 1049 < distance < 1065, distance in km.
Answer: 78.6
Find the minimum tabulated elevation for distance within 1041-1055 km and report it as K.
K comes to 71.6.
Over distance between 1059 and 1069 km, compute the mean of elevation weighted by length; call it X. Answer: 77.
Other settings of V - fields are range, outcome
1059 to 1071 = 80.8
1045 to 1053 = 78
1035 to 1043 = 76.4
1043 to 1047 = 74.1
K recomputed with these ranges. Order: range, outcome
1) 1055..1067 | 75.2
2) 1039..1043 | 74.9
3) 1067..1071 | 76.9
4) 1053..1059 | 75.3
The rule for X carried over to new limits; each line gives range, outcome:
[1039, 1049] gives 74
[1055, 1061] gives 77.3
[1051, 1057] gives 76.5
